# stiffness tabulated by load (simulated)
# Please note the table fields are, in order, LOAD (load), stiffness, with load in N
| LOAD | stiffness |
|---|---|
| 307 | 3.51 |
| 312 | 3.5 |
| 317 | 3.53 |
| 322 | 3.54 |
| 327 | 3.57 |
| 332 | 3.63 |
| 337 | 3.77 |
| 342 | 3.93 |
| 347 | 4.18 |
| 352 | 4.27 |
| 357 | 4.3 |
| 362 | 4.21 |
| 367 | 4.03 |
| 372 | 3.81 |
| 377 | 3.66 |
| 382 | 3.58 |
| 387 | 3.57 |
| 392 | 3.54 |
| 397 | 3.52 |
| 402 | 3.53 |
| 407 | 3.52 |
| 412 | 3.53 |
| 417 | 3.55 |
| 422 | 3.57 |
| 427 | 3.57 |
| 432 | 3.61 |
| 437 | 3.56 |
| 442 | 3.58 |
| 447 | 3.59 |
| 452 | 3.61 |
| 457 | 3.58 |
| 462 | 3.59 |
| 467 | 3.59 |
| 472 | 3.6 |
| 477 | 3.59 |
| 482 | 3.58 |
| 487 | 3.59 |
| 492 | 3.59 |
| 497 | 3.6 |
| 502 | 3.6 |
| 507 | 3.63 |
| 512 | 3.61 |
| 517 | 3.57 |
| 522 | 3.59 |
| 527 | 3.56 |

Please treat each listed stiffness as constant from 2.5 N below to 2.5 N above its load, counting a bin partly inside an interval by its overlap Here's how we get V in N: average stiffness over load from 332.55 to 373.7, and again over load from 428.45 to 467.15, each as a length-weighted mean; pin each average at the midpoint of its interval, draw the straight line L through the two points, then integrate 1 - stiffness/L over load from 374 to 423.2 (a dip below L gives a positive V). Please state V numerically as 3.4 N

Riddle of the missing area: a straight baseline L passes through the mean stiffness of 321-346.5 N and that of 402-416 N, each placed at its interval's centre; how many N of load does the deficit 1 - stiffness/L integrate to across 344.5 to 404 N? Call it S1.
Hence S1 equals -3.7 N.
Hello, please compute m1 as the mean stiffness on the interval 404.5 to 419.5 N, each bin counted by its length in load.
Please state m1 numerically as 3.53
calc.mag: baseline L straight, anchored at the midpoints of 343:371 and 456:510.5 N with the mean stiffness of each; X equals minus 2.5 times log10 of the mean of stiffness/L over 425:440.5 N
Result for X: 0.07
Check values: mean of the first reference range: 4.16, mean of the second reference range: 3.6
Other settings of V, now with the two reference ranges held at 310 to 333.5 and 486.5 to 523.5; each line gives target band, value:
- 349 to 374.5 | -4.0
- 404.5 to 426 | 0.2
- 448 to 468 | 0.0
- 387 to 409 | 0.2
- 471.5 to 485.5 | 0.0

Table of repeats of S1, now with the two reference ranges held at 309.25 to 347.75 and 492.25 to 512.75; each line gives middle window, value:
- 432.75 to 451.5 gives 0.3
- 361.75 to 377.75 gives -1.1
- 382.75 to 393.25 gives 0.3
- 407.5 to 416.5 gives 0.3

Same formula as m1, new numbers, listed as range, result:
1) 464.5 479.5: 3.59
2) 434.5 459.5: 3.58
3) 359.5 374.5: 4.02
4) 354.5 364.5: 4.25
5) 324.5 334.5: 3.6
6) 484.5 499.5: 3.59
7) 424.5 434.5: 3.59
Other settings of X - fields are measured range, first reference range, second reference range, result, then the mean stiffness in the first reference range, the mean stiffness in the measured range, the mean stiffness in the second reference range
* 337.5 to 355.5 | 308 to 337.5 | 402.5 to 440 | -0.15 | 3.57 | 4.1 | 3.56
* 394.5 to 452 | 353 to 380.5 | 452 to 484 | 0.06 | 4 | 3.56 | 3.59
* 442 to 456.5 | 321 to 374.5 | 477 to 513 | 0.03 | 3.94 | 3.59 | 3.6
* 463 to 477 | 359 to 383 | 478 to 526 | 0.02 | 3.88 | 3.59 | 3.59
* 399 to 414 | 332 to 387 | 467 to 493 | 0.08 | 3.94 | 3.53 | 3.59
